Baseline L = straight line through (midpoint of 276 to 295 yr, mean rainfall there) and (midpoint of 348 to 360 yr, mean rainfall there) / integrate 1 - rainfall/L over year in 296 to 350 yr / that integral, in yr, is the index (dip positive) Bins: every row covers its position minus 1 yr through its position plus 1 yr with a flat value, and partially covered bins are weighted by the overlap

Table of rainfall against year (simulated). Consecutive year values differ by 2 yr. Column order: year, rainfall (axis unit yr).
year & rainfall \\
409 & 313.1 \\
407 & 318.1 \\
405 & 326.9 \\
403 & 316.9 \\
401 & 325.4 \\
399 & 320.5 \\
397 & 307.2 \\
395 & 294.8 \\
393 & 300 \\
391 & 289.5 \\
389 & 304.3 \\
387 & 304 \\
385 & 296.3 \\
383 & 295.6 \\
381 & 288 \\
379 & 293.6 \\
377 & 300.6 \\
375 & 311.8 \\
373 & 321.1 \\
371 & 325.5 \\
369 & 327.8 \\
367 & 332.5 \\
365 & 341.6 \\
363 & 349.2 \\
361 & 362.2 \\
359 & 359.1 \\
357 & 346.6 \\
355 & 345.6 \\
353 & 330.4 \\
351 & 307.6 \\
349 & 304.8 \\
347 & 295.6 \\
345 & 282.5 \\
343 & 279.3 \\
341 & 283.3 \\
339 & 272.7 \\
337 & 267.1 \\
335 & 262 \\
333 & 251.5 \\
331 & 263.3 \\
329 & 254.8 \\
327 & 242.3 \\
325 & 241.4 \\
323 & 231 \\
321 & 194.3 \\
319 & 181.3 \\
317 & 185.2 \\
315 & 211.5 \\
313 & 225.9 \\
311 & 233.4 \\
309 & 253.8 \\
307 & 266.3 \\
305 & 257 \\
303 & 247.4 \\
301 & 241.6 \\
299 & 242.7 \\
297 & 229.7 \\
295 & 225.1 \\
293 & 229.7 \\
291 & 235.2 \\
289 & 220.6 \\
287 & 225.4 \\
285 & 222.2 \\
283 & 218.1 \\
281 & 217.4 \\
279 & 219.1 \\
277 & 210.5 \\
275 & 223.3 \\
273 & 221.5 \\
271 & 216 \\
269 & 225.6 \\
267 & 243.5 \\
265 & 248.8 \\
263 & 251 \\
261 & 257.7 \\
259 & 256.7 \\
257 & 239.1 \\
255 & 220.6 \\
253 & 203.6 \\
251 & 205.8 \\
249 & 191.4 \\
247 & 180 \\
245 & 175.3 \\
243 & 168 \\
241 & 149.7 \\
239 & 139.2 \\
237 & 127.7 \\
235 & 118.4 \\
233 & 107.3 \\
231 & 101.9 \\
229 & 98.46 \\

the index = 6.4 yr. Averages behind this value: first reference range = 222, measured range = 248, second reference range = 332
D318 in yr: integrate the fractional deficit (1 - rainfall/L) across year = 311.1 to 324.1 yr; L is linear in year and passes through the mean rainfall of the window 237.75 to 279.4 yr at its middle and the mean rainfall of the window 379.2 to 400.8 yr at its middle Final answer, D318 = 2.3 yr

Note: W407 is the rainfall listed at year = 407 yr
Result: 318.1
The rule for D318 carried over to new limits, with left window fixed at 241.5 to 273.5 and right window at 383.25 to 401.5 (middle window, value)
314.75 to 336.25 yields 2.6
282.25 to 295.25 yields 0.7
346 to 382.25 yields -4.9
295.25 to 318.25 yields 1.3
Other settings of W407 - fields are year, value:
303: 247.4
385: 296.3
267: 243.5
